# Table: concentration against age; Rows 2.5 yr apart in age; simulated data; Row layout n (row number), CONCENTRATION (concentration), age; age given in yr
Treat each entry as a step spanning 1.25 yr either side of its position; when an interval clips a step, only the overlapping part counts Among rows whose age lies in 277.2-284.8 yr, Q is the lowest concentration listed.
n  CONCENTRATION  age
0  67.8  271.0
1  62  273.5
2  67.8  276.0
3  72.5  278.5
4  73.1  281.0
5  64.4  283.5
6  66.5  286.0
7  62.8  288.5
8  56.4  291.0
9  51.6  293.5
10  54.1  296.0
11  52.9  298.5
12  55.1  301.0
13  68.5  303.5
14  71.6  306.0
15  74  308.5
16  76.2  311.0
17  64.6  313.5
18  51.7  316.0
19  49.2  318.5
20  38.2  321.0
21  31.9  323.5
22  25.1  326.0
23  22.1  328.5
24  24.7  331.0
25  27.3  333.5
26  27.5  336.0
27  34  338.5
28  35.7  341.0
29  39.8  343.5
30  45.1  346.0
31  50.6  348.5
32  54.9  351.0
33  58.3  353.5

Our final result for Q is 64.4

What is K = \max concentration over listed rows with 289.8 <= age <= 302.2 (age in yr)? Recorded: 56.4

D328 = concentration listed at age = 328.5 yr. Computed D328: 22.1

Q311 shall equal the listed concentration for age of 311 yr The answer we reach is 76.2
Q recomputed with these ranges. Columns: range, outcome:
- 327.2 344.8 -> 22.1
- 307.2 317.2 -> 51.7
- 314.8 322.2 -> 38.2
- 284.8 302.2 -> 51.6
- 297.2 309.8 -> 52.9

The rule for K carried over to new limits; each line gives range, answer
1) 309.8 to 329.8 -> 76.2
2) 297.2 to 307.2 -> 71.6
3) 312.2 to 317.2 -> 64.6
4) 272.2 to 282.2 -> 73.1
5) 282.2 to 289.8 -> 66.5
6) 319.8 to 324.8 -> 38.2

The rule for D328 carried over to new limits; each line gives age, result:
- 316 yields 51.7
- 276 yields 67.8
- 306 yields 71.6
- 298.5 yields 52.9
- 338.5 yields 34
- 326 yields 25.1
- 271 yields 67.8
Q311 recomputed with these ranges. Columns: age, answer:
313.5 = 64.6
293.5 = 51.6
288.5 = 62.8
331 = 24.7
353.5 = 58.3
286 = 66.5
